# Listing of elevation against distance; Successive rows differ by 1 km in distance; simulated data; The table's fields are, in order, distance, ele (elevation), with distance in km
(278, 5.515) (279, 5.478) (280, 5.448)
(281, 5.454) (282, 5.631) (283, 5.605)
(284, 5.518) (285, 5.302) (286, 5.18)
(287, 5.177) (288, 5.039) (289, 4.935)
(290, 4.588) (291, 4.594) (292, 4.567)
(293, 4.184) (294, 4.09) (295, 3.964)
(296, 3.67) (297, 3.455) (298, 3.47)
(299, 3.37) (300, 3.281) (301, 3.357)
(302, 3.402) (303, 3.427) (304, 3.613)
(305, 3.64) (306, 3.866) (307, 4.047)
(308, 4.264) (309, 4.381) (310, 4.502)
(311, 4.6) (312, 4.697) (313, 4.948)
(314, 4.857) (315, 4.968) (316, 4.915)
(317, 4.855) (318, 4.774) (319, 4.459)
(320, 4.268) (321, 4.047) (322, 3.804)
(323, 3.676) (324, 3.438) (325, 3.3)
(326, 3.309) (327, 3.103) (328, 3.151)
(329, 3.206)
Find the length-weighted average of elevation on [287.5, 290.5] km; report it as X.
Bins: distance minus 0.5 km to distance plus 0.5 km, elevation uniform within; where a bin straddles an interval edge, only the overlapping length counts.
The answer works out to 4.85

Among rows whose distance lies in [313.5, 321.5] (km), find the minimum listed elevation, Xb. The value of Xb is 4.047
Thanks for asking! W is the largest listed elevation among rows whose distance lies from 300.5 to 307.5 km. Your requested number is 4.047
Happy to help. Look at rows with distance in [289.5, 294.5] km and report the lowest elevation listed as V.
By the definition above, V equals 4.09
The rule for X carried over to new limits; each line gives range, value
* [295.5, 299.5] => 3.49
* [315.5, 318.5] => 4.85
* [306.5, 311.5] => 4.36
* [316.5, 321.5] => 4.48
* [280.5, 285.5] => 5.5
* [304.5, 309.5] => 4.04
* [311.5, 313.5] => 4.82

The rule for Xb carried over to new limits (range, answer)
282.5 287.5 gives 5.177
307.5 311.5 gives 4.264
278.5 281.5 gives 5.448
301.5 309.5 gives 3.402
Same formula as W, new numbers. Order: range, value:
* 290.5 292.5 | 4.594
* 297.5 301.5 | 3.47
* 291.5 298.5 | 4.567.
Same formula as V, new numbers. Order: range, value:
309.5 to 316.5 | 4.502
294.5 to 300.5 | 3.281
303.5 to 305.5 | 3.613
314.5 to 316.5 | 4.915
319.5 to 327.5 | 3.103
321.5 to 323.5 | 3.676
